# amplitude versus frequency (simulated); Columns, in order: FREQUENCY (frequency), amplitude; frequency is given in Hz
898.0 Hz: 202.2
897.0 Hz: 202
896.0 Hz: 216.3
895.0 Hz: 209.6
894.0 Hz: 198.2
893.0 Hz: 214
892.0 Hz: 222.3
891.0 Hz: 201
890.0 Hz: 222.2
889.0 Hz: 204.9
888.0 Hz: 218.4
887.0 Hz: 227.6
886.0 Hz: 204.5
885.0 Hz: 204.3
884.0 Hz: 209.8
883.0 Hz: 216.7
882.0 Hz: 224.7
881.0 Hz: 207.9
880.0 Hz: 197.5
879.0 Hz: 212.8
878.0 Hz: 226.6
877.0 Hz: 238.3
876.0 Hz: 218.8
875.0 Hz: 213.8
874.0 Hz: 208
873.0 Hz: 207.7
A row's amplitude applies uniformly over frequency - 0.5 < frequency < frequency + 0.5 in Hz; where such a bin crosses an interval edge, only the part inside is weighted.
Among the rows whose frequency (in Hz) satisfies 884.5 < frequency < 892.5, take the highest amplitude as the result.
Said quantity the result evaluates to 227.6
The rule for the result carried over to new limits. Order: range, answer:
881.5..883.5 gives 224.7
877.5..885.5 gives 226.6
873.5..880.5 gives 238.3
